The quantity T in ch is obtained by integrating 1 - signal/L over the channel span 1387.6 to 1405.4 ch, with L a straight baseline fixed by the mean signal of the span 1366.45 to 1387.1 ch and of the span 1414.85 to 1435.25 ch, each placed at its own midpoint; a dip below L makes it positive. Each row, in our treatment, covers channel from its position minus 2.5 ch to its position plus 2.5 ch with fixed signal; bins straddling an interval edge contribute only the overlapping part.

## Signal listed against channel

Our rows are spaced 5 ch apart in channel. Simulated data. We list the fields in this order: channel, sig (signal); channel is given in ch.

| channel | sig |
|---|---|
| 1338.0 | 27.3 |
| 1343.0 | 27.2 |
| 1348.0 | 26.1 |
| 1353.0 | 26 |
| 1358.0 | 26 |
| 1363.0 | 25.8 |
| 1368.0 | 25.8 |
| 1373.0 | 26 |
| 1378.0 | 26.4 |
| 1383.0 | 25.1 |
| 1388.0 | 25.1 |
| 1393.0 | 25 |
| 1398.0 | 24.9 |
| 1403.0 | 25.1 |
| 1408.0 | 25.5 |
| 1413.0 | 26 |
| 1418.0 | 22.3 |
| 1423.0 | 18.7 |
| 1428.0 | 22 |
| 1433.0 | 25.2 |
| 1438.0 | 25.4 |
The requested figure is -0.5 ch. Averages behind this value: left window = 25.8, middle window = 25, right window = 22.1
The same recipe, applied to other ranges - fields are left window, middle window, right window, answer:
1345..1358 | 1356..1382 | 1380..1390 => -0.4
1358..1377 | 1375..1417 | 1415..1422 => -3.0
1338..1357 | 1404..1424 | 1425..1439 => 0.7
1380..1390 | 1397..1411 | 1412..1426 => -1.1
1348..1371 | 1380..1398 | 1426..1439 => 0.1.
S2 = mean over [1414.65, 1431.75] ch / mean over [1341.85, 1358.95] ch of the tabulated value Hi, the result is 0.82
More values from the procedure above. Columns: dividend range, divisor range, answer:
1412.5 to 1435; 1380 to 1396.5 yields 0.90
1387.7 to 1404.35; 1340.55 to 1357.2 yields 0.95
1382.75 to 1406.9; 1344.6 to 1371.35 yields 0.96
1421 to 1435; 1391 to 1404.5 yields 0.88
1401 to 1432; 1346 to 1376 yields 0.90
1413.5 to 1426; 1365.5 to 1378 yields 0.82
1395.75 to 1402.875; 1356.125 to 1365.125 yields 0.96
